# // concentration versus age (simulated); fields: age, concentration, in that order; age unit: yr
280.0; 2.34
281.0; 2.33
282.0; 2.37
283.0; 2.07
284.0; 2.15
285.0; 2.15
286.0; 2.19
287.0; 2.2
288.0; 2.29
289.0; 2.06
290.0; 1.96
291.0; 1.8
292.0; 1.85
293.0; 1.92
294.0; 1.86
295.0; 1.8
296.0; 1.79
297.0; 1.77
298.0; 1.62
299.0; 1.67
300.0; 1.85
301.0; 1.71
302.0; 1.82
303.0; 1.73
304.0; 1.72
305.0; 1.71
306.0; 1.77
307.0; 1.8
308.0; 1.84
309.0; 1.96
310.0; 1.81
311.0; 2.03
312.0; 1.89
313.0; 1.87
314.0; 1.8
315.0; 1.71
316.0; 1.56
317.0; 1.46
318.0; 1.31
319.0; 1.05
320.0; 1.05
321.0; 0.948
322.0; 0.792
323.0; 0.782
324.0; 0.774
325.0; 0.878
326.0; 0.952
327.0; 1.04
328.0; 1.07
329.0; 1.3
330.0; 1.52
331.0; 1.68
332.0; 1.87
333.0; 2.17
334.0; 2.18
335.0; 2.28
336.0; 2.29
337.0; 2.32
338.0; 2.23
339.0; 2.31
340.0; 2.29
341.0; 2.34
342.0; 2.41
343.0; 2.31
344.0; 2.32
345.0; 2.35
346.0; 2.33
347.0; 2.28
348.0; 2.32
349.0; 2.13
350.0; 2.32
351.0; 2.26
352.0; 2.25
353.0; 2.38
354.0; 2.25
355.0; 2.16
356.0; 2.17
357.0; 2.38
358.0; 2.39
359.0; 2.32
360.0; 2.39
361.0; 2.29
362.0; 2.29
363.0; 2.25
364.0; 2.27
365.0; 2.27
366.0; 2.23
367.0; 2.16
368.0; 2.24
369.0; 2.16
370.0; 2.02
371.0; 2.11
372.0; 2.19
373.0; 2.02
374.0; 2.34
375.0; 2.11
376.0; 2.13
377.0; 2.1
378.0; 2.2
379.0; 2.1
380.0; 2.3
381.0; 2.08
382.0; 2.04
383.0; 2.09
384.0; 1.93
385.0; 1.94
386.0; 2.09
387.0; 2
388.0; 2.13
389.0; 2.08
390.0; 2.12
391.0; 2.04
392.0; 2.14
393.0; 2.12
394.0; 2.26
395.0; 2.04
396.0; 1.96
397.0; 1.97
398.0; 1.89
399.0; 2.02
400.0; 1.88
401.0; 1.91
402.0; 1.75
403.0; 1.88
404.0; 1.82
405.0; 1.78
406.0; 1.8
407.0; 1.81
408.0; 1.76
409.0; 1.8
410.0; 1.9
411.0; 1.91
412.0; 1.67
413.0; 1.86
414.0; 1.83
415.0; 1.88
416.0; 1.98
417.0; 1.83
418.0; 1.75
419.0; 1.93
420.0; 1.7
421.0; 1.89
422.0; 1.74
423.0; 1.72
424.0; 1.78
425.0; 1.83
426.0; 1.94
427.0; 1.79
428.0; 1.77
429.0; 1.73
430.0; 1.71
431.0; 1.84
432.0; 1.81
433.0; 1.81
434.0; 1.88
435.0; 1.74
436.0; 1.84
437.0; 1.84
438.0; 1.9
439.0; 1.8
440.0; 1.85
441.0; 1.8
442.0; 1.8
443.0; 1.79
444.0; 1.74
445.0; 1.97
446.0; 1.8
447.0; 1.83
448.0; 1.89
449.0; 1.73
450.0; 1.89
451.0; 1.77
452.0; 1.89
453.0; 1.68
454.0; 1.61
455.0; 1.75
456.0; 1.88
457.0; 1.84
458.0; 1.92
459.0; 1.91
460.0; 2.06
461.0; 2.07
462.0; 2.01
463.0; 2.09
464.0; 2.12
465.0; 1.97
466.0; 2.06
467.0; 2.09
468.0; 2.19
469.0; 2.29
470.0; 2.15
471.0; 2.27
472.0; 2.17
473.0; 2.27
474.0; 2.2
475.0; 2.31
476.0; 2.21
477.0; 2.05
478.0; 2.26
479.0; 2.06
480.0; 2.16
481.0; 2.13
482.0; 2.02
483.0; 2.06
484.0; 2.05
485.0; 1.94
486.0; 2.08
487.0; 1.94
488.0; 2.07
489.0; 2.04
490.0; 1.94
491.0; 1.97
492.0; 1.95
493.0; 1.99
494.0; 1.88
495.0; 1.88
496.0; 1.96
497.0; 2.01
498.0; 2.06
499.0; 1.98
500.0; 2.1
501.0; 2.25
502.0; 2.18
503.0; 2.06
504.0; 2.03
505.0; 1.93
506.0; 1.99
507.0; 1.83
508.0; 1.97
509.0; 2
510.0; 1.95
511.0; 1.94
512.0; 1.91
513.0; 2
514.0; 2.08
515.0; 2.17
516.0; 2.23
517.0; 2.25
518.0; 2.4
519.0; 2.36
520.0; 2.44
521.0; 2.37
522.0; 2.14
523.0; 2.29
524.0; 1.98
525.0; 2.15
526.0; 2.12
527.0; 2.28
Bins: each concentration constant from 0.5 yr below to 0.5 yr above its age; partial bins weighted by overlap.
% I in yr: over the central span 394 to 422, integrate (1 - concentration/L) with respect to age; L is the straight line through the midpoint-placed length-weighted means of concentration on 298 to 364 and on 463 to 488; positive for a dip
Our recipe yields 2.0 yr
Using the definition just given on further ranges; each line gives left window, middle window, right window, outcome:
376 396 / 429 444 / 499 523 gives 2.1 yr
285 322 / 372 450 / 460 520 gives 0.9 yr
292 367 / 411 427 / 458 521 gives 1.4 yr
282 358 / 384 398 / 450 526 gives -0.8 yr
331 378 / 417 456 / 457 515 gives 5.8 yr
